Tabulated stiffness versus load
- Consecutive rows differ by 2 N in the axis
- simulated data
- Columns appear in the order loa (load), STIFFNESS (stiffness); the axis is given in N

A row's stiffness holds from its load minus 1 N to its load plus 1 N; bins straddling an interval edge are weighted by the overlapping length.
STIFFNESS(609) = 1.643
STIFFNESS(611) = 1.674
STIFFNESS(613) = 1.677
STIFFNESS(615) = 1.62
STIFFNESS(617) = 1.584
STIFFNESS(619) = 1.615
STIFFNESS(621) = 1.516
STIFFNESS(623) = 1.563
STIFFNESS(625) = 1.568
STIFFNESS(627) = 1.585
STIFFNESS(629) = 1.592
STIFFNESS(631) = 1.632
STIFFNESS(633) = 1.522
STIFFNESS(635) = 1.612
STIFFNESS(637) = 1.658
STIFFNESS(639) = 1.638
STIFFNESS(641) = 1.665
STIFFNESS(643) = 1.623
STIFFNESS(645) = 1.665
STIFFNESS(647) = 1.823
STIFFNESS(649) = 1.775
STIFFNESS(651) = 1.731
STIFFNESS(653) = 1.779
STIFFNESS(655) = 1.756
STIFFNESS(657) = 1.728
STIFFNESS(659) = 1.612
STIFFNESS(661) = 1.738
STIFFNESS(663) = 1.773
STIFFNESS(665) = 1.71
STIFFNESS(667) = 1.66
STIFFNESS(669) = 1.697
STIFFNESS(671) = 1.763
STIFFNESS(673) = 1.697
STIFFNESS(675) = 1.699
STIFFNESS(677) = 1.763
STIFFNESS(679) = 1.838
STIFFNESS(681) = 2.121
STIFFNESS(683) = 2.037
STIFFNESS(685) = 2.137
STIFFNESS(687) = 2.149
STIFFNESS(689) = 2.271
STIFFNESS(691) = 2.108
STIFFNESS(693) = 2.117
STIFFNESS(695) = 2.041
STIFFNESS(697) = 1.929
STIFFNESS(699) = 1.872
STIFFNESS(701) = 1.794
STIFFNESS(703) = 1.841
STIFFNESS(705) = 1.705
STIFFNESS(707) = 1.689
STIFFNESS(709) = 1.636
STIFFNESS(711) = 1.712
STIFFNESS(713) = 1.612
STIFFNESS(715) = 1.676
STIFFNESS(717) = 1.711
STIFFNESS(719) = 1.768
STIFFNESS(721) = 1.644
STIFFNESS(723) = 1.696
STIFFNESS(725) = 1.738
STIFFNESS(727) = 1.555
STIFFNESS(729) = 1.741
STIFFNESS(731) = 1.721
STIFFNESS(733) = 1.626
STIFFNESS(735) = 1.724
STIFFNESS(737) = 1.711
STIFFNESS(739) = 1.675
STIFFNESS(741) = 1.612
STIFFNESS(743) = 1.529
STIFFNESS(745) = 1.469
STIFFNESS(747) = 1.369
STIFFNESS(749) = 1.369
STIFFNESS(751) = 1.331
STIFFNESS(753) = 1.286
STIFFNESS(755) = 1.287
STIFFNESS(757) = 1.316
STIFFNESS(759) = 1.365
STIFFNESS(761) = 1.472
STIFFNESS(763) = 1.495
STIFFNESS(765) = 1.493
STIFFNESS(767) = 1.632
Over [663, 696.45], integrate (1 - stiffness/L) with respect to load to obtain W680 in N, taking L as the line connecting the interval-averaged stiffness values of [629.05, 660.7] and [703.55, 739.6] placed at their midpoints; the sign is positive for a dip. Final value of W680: -4.72 N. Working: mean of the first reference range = 1.68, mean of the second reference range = 1.69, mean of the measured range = 1.92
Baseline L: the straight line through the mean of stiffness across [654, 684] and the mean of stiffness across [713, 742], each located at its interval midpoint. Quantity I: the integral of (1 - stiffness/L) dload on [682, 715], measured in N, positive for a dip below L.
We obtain -3.4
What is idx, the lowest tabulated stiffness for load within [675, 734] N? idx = 1.555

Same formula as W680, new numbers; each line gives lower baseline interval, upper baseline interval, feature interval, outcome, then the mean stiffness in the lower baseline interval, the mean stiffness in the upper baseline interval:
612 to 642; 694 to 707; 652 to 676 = 0.1 N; 1.6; 1.85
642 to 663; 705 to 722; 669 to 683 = -0.9 N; 1.73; 1.68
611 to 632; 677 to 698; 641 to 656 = 0.5 N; 1.6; 2.06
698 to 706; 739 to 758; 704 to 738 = -1.0 N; 1.8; 1.41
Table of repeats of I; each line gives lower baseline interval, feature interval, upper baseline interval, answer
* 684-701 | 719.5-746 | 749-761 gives -1.01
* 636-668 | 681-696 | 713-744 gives -3.82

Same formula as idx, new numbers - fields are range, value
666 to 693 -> 1.66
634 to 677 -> 1.612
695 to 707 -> 1.689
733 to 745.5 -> 1.469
